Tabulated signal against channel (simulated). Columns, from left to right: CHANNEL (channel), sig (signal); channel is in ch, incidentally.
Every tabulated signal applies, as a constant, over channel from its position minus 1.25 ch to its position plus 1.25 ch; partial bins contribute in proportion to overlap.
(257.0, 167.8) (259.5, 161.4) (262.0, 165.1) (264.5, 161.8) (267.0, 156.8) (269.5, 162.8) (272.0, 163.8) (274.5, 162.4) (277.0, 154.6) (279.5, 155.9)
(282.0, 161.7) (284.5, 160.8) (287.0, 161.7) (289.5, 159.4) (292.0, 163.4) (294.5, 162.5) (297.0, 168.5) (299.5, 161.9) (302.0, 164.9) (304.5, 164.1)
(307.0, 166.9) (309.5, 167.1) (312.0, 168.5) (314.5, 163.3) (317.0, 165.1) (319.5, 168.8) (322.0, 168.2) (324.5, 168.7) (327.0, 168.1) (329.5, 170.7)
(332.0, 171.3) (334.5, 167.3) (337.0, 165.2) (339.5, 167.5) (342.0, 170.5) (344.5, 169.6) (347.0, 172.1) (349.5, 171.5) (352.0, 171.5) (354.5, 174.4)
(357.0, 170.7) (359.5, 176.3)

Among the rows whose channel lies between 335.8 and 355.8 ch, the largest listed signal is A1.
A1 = 174.4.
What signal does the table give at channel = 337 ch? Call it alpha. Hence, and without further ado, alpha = 165.2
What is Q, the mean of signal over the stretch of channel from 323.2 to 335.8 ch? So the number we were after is 169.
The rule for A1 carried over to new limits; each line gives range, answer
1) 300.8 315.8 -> 168.5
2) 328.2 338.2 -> 171.3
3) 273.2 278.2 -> 162.4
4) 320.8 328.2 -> 168.7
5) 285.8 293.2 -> 163.4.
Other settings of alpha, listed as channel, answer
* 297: 168.5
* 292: 163.4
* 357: 170.7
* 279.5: 155.9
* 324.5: 168.7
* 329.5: 170.7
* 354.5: 174.4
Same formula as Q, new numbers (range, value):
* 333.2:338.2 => 166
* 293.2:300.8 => 164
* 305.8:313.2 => 167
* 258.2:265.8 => 163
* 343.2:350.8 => 171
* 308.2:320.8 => 167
